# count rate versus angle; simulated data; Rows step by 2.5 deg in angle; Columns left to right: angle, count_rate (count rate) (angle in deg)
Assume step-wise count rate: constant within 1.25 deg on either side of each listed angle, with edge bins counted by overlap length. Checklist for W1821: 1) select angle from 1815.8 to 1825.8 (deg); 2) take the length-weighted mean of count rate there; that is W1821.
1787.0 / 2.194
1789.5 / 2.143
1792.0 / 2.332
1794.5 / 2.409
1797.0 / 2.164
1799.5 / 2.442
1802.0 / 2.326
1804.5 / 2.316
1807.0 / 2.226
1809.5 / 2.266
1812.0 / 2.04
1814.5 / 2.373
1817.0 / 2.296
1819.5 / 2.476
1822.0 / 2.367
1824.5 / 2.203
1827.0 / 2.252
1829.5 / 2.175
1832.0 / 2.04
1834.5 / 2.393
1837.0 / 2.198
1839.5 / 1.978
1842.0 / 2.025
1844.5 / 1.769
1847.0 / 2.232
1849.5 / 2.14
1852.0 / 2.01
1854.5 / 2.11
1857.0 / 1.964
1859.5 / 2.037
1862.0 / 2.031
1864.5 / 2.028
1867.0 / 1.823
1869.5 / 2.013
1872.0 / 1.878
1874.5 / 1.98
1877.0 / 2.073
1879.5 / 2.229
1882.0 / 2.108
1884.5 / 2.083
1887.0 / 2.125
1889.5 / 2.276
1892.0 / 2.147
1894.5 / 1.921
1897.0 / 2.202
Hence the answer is 2.34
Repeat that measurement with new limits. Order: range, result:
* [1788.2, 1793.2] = 2.24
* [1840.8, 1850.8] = 2.04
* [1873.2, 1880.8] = 2.09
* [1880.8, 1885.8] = 2.1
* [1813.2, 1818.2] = 2.33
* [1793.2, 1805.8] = 2.33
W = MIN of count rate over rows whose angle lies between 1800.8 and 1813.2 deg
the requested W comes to 2.04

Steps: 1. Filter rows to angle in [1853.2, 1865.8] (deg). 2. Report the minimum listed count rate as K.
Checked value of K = 1.964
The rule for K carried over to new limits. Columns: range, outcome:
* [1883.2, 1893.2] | 2.083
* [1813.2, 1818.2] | 2.296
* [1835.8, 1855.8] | 1.769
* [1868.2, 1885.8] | 1.878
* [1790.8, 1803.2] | 2.164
